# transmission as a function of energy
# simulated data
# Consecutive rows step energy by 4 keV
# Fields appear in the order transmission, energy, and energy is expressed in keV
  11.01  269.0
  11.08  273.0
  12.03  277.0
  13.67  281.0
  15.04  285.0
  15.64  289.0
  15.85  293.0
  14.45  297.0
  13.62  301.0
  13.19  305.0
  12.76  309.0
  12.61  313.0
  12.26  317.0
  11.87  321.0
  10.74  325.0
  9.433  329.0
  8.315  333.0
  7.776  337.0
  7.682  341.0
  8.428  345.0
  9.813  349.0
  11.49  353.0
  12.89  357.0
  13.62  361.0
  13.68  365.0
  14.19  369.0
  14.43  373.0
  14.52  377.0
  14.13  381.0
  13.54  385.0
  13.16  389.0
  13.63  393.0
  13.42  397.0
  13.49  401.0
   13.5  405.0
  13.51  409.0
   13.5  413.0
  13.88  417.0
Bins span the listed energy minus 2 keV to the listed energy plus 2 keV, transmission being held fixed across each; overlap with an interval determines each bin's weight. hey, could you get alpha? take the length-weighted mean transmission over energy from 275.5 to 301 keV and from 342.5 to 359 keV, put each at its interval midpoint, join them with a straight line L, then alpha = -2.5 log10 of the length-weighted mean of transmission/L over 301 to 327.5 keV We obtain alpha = 0.05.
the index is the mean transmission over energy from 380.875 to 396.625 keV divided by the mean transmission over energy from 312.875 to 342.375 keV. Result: 1.4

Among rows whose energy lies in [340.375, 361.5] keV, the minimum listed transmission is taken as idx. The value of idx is 7.682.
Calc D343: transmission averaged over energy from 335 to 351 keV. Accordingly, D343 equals 8.42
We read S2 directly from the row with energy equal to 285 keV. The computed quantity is 15.04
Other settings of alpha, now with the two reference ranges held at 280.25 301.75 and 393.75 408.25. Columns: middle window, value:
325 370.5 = 0.31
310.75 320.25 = 0.18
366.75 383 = -0.04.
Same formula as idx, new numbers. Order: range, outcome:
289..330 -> 9.433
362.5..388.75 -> 13.54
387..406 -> 13.16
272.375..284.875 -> 11.08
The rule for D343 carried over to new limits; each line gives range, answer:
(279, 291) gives 14.8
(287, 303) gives 14.9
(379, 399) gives 13.6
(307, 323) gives 12.4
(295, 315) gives 13.3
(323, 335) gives 9.5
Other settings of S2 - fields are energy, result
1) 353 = 11.49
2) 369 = 14.19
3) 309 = 12.76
